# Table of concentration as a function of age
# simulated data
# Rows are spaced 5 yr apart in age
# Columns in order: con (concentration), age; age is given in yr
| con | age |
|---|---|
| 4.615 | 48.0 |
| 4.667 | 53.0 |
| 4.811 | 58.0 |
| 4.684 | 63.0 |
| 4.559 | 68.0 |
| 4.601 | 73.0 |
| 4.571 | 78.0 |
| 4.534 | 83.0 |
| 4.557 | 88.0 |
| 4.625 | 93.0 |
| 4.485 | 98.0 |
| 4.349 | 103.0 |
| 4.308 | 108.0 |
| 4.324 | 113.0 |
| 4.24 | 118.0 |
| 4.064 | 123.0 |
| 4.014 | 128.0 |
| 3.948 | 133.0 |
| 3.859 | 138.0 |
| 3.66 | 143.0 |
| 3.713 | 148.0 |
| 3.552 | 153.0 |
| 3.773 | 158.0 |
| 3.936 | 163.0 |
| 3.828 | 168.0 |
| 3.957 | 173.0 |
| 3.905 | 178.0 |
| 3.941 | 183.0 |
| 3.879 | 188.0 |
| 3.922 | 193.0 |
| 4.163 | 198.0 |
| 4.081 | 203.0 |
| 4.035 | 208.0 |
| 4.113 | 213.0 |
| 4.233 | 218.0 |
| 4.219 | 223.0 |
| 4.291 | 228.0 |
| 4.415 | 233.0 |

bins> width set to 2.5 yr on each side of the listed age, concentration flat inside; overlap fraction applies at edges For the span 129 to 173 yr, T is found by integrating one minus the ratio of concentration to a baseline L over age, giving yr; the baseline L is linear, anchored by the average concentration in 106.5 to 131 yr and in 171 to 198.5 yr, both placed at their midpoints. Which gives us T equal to 2.9 yr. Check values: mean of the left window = 4.18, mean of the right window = 3.95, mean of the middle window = 3.8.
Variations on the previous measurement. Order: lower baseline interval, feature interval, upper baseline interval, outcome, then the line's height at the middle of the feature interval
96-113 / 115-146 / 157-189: 1.66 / 4.19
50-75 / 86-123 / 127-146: -1.60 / 4.2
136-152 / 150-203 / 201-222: 0.32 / 3.92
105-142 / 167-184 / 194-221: 0.81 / 4.11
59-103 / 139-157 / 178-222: 2.54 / 4.27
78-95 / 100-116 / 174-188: 0.34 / 4.42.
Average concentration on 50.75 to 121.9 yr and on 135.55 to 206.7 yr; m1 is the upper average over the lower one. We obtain 0.86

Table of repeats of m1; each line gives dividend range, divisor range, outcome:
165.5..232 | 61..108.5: 0.89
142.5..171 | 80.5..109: 0.84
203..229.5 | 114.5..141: 1.03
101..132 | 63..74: 0.91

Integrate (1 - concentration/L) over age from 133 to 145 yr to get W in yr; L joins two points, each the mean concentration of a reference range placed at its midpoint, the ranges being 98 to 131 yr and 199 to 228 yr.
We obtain 1.2 yr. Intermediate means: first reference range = 4.23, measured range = 3.8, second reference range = 4.15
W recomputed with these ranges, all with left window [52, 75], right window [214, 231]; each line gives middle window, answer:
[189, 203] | 0.91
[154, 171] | 2.23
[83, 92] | 0.08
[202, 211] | 0.48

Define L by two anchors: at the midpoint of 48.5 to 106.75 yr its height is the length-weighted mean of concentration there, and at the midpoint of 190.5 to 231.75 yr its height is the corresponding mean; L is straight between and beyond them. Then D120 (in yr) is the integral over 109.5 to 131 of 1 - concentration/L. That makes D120 1.35 yr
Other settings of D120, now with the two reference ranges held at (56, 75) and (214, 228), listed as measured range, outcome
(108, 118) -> 0.5 yr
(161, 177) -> 1.7 yr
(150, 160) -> 1.7 yr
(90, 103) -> 0.2 yr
